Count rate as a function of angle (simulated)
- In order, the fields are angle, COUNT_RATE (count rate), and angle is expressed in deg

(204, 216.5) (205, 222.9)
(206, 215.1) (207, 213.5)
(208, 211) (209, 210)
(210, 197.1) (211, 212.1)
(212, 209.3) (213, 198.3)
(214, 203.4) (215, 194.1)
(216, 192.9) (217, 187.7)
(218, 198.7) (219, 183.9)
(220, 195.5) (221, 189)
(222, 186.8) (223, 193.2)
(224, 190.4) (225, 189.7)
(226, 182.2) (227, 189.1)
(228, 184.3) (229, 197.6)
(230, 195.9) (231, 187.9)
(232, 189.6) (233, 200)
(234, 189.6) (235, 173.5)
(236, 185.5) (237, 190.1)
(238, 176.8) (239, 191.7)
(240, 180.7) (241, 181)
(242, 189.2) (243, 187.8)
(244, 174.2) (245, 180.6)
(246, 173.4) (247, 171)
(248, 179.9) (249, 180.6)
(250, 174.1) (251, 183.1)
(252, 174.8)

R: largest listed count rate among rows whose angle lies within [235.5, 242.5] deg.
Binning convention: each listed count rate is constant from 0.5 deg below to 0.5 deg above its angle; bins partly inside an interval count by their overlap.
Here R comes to 191.7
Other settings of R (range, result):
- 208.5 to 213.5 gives 212.1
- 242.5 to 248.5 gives 187.8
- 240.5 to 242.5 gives 189.2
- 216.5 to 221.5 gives 198.7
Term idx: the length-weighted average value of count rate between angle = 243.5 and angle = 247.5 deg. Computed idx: 175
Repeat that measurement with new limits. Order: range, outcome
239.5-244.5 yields 183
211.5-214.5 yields 204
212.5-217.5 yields 195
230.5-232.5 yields 189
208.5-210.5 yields 204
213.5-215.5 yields 199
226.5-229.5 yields 190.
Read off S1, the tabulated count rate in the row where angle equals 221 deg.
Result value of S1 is 189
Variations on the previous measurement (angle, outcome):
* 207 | 213.5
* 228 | 184.3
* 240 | 180.7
